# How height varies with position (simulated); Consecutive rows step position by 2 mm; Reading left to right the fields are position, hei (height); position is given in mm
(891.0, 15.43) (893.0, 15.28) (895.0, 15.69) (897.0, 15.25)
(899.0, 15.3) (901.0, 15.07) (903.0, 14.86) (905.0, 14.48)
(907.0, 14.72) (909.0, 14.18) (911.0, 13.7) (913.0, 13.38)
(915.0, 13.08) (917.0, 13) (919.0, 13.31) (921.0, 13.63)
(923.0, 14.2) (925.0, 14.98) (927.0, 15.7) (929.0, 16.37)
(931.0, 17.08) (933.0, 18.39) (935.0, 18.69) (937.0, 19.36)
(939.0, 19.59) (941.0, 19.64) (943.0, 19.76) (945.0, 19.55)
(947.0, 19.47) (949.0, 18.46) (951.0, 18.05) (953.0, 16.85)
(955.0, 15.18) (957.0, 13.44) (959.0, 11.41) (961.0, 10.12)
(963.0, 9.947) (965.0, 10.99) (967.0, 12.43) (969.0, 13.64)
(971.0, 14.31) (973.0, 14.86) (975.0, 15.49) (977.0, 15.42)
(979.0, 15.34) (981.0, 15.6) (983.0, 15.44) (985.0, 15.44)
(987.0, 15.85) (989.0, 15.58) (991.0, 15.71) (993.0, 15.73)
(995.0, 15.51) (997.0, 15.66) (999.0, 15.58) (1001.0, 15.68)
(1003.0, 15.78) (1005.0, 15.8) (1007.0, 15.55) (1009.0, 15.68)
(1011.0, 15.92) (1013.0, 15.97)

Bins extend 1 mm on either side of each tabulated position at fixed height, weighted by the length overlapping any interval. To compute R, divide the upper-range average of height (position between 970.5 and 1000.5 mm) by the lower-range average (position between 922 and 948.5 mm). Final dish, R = 0.9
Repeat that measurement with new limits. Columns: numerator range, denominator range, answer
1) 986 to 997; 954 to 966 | 1.32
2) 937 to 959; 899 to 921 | 1.27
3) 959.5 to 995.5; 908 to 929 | 1.02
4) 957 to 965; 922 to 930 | 0.71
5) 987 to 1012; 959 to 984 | 1.16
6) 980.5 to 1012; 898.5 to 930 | 1.09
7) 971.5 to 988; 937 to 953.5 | 0.81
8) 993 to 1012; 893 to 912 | 1.06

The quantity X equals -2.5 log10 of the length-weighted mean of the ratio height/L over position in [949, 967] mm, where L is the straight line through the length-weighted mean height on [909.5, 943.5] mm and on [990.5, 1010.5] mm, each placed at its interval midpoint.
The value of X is 0.18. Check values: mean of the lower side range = 16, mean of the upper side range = 15.7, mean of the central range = 13.5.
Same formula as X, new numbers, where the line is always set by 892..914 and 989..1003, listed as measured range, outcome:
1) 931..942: -0.250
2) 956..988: 0.126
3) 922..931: -0.039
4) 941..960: -0.126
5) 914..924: 0.110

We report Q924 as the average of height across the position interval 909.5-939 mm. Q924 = 15.5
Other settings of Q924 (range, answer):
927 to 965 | 16.6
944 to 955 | 18.2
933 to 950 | 19.3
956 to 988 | 13.7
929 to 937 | 18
